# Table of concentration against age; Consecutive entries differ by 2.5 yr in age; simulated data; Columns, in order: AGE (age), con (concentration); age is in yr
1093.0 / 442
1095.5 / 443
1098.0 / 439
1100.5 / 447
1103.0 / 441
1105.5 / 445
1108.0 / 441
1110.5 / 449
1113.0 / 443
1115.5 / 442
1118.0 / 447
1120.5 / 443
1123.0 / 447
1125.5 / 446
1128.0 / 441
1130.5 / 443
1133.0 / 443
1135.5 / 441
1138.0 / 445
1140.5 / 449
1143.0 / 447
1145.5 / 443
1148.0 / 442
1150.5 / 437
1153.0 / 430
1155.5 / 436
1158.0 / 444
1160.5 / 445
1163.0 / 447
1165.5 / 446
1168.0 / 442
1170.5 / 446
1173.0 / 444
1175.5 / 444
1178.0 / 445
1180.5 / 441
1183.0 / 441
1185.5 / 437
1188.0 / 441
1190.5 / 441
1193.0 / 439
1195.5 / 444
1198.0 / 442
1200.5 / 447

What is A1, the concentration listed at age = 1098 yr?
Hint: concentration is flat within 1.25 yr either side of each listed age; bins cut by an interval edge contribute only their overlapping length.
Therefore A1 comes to 439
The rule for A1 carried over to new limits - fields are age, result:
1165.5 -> 446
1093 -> 442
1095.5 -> 443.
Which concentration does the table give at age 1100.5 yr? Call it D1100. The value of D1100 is 447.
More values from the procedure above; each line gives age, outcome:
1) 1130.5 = 443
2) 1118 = 447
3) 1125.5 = 446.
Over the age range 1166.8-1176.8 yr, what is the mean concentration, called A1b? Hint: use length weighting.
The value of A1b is 444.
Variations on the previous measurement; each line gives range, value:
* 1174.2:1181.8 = 443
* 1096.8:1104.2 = 442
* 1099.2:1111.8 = 445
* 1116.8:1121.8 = 445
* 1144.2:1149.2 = 443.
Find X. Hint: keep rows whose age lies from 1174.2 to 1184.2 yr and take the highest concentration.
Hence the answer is 445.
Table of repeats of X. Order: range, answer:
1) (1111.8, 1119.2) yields 447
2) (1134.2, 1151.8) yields 449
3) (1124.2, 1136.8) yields 446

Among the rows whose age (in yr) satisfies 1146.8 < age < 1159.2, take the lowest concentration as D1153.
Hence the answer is 430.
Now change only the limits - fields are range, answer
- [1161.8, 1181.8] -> 441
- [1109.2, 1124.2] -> 442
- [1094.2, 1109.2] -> 439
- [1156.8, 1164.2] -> 444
